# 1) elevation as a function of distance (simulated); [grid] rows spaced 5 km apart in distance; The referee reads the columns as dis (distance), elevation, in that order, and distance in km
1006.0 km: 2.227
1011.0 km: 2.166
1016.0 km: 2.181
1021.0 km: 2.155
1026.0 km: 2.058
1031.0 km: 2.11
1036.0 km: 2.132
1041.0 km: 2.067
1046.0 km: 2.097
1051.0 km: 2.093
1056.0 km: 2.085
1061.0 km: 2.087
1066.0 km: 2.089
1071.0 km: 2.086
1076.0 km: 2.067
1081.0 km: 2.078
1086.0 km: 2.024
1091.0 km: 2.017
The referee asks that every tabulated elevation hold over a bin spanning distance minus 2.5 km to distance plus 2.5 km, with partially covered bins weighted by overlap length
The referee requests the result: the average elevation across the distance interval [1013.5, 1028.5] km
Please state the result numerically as 2.13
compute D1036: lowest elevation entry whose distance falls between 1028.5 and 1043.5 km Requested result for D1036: 2.067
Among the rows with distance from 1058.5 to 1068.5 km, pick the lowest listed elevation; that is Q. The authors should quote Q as 2.087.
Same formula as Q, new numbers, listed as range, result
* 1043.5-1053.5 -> 2.093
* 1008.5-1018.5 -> 2.166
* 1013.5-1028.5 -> 2.058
